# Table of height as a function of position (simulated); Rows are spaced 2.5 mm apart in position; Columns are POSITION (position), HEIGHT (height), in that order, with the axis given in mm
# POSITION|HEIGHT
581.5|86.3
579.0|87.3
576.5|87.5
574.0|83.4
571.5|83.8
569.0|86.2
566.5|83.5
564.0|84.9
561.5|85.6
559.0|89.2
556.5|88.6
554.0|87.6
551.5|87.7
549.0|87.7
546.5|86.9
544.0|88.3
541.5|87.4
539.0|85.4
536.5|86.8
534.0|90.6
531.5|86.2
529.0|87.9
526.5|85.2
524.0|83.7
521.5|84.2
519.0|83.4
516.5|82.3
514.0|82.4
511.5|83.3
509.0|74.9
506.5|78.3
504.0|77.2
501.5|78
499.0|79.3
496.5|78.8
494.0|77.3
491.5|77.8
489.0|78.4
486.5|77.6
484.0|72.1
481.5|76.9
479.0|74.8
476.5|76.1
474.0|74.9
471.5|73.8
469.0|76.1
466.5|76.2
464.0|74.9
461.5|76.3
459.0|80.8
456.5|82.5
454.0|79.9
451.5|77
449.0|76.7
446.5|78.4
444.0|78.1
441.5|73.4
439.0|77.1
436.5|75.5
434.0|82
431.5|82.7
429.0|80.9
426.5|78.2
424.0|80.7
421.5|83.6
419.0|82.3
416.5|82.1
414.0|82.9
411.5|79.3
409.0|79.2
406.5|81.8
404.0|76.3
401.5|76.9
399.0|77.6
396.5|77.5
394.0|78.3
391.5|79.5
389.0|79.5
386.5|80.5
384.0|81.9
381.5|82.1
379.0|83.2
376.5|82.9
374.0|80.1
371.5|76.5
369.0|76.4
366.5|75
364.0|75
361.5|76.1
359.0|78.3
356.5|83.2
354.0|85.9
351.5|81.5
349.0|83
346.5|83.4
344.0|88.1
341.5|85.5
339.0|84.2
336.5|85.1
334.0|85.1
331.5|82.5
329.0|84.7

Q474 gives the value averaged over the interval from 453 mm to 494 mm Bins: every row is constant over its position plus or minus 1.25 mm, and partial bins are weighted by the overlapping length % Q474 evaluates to 76.8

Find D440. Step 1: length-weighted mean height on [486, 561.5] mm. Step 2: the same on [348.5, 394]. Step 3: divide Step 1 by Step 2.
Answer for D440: 1.04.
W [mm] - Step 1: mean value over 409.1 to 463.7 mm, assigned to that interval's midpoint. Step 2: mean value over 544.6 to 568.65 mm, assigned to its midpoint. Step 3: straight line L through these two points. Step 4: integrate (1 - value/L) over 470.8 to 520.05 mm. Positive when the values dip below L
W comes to 3.1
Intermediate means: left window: 79.5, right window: 86.9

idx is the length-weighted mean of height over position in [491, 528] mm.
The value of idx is 80.5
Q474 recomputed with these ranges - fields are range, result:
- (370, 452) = 79.6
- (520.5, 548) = 86.6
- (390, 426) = 79.8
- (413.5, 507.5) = 78.1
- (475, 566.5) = 82.6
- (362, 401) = 79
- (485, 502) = 78.1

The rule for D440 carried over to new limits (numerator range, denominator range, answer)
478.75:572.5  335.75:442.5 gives 1.03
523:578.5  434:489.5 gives 1.13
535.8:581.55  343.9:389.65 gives 1.08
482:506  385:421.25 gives 0.97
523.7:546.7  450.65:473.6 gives 1.12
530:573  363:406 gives 1.10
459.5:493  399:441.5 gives 0.95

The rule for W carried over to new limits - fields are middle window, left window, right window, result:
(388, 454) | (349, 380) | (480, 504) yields -0.5 mm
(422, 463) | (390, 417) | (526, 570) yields 1.2 mm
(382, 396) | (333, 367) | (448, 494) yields 0.1 mm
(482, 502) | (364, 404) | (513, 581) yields 1.5 mm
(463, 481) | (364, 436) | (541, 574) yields 1.7 mm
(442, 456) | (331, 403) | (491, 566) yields 0.7 mm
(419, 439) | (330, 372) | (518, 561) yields 0.8 mm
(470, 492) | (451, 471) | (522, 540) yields 1.2 mm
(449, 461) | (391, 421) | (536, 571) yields 0.4 mm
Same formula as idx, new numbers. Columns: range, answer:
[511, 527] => 83.4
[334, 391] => 81.3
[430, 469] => 78.1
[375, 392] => 81.4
